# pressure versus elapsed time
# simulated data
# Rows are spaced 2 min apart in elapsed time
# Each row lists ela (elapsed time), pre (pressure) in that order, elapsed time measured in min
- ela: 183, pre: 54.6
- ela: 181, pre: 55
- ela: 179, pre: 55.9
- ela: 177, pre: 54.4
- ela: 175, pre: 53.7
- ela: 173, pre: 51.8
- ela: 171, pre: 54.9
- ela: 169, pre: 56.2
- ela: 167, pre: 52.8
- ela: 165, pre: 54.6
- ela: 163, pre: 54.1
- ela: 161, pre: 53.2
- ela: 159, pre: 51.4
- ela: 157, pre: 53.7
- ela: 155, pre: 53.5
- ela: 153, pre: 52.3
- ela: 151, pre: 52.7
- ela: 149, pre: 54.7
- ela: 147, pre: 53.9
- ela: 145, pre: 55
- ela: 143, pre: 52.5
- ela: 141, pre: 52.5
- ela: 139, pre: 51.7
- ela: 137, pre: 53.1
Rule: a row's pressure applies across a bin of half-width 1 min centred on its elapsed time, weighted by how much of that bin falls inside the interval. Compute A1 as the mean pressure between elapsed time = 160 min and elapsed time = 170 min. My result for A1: 54.2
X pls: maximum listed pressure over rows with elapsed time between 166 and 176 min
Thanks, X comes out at 56.2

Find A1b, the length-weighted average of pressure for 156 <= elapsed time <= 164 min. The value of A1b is 53.1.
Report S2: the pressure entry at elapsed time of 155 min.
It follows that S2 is 53.5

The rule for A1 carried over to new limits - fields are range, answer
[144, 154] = 53.7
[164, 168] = 53.7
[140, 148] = 53.5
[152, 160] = 52.7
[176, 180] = 55.1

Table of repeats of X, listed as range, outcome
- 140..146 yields 55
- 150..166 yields 54.6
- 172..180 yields 55.9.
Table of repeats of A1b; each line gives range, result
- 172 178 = 53.3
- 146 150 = 54.3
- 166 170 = 54.5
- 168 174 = 54.3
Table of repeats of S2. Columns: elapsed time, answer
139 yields 51.7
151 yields 52.7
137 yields 53.1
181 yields 55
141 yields 52.5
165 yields 54.6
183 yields 54.6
